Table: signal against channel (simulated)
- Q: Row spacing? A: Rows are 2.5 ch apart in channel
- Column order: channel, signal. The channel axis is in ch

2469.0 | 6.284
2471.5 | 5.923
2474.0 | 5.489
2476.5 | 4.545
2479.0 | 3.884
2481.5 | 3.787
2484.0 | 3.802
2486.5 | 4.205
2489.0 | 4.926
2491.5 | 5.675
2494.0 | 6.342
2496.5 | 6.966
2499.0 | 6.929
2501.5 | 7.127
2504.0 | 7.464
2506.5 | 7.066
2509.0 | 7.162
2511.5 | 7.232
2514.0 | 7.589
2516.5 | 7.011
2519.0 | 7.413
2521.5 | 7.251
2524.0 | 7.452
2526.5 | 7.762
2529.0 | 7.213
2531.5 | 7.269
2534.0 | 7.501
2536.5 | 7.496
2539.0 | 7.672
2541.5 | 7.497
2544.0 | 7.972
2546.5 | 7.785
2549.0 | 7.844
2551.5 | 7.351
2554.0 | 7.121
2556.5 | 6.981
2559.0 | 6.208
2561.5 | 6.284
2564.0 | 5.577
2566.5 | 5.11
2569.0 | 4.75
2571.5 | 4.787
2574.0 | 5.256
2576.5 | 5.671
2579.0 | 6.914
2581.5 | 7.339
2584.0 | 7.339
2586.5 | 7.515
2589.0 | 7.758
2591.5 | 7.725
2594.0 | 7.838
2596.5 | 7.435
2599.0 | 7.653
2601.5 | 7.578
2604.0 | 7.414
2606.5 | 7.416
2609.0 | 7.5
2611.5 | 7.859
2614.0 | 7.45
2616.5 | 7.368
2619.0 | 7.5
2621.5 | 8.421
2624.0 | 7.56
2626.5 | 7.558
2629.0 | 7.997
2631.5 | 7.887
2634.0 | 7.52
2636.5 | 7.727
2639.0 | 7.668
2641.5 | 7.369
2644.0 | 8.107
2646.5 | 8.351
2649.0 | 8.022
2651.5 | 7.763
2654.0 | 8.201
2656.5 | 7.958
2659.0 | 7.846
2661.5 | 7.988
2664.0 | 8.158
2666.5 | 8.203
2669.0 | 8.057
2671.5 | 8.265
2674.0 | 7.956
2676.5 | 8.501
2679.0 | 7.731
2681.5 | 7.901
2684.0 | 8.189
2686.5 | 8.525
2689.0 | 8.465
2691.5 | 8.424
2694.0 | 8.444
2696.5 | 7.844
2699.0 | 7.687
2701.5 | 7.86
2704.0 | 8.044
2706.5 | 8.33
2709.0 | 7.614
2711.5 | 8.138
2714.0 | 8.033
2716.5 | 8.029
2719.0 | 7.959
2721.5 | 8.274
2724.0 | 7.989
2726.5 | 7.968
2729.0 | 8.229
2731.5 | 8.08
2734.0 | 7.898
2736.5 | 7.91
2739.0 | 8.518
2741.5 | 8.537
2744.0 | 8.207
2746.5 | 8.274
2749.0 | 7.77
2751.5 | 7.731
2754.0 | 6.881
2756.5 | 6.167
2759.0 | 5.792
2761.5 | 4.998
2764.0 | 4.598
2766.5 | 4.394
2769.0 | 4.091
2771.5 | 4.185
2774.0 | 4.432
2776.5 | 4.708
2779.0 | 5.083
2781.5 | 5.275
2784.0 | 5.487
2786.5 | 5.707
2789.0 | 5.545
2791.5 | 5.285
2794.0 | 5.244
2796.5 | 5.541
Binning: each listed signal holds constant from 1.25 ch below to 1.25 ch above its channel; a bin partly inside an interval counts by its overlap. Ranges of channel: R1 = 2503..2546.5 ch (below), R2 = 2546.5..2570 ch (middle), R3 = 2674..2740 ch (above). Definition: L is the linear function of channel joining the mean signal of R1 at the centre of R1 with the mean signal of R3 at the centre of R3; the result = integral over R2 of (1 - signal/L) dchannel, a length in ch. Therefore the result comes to 3.4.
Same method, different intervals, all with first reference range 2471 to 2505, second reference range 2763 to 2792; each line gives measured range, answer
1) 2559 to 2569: -0.54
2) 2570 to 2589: -4.23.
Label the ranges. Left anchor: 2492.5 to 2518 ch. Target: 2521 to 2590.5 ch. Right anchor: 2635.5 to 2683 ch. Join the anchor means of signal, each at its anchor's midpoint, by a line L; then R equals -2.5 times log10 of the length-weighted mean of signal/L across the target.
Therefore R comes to 0.07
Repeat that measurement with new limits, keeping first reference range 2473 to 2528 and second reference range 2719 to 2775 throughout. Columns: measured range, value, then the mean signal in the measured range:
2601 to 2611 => -0.15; 7.5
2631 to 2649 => -0.18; 7.82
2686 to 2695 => -0.25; 8.46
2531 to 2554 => -0.19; 7.58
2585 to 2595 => -0.19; 7.7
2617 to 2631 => -0.19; 7.79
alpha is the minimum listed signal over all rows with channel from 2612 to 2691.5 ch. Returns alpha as 7.368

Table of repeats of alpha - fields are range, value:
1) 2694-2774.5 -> 4.091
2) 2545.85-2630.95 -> 4.75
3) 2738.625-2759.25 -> 5.792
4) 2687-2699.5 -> 7.687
